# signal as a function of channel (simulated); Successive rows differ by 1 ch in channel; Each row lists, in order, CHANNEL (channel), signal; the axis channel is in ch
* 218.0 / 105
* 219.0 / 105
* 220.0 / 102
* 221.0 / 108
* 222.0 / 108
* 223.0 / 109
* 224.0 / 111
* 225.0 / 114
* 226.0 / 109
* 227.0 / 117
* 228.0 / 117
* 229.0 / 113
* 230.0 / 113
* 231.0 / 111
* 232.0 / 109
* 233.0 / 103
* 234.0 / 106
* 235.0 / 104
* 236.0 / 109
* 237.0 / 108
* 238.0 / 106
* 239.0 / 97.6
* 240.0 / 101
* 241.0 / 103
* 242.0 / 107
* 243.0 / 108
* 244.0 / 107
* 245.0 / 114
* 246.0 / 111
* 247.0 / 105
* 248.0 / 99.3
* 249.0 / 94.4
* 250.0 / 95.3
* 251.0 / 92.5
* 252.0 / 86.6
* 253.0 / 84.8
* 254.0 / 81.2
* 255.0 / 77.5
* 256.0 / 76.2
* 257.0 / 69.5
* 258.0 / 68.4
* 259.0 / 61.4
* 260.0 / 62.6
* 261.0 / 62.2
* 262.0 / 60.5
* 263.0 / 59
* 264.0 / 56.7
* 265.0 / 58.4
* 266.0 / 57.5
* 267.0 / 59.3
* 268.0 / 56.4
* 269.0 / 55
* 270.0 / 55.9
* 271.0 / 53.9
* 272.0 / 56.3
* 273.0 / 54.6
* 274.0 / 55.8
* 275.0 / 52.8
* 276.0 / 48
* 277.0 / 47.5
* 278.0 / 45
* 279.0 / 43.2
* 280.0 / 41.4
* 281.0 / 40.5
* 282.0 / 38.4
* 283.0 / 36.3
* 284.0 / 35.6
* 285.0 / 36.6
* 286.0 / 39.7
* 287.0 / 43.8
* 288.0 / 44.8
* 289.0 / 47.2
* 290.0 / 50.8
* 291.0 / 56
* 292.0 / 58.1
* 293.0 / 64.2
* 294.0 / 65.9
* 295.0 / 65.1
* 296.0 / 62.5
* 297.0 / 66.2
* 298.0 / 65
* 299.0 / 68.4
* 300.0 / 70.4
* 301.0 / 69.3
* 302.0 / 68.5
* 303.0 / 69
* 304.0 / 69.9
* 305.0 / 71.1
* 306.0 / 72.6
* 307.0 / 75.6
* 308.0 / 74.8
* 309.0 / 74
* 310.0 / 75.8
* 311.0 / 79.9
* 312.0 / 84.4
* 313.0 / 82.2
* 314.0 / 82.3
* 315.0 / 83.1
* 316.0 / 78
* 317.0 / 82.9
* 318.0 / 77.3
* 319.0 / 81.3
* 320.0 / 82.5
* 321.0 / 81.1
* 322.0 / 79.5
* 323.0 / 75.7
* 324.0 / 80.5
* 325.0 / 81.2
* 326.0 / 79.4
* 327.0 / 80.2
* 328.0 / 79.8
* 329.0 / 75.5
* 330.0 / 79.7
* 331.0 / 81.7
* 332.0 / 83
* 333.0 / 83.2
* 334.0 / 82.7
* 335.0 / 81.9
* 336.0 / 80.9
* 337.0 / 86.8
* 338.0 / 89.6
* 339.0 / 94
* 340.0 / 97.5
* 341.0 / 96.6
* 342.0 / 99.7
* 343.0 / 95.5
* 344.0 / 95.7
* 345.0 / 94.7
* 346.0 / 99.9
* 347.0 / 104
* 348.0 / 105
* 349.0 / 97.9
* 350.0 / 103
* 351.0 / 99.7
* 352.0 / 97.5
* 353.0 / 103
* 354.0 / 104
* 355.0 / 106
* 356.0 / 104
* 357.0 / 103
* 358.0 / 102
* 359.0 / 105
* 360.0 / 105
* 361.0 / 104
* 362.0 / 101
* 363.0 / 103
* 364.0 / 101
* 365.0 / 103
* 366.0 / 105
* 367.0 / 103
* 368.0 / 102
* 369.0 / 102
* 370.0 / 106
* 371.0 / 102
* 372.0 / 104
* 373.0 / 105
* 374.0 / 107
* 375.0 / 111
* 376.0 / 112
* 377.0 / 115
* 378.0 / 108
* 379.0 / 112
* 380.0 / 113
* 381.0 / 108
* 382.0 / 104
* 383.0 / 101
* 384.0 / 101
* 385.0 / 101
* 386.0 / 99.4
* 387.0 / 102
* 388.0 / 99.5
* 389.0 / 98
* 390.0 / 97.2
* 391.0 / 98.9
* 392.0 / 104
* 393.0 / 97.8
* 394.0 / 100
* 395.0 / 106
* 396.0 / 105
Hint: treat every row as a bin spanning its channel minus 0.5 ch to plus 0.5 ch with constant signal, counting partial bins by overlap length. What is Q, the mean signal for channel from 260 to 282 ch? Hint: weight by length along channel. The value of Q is 53.2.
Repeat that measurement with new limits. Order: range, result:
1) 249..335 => 66.7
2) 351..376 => 104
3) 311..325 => 80.8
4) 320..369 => 93.7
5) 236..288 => 70.1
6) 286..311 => 64.4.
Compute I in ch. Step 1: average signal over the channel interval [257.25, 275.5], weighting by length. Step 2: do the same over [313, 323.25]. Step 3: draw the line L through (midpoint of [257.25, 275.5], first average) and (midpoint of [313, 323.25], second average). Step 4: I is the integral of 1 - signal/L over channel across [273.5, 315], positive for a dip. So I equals 6.6 ch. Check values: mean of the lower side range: 58.3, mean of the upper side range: 80.6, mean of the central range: 59.8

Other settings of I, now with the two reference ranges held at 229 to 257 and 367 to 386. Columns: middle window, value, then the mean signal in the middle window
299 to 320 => 5.5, 76.1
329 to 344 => 2.4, 87.9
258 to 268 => 4.1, 60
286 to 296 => 4.6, 54.7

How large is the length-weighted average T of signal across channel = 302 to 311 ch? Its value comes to 73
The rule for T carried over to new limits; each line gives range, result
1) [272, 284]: 45.8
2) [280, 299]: 51.1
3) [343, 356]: 101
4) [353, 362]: 104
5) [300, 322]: 76.8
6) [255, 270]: 62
